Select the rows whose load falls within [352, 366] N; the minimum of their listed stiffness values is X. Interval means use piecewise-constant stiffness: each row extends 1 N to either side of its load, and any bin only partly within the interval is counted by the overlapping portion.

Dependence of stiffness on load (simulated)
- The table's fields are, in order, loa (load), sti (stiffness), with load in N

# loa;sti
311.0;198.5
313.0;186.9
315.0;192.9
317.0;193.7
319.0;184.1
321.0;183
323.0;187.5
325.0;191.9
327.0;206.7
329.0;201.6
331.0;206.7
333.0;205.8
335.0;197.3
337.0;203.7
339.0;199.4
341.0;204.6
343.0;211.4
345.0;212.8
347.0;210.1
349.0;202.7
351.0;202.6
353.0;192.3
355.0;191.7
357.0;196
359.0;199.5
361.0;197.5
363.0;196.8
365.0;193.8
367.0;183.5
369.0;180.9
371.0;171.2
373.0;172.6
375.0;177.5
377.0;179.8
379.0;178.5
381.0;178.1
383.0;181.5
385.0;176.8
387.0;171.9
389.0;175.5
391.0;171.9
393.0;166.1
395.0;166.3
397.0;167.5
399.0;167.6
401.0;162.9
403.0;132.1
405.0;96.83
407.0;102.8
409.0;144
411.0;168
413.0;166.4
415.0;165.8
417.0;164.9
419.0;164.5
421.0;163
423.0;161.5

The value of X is 191.7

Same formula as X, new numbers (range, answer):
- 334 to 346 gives 197.3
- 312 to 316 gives 186.9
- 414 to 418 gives 164.9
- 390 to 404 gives 132.1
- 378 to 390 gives 171.9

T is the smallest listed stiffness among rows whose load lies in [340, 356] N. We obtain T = 191.7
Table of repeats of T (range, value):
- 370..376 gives 171.2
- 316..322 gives 183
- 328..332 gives 201.6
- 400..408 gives 96.83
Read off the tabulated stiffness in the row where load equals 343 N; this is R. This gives 211.4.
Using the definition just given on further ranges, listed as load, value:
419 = 164.5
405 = 96.83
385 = 176.8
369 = 180.9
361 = 197.5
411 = 168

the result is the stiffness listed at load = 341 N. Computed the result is 204.6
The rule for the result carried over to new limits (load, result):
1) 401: 162.9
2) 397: 167.5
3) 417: 164.9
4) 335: 197.3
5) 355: 191.7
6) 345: 212.8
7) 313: 186.9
